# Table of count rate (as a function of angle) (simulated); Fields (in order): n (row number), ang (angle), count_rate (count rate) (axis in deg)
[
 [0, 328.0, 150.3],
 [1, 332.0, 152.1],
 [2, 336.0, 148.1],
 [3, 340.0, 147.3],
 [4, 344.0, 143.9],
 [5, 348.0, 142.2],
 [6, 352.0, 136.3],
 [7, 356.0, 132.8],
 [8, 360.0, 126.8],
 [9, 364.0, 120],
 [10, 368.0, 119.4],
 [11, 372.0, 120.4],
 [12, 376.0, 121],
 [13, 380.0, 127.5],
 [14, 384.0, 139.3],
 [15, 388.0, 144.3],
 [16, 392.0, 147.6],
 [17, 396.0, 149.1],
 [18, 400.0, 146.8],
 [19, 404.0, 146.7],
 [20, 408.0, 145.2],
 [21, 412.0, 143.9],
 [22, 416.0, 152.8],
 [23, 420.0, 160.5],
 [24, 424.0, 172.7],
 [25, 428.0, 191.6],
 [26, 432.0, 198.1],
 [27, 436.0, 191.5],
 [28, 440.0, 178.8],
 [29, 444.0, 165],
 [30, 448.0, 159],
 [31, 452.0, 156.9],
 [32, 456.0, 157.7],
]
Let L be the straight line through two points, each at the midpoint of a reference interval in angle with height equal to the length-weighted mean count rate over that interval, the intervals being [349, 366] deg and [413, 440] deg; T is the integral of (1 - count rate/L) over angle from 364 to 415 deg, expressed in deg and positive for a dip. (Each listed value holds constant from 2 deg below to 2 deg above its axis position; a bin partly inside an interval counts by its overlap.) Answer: 4.8 deg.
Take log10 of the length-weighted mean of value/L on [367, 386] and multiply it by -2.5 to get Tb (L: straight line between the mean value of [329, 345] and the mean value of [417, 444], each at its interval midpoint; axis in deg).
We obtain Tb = 0.272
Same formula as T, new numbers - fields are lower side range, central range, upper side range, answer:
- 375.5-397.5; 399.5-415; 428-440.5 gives 1.49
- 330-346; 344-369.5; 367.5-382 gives 0.78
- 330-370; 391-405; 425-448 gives 1.24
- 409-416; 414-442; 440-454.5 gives -4.37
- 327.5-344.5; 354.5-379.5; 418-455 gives 5.28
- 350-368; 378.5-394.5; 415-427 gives 0.47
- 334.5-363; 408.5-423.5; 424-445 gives 1.82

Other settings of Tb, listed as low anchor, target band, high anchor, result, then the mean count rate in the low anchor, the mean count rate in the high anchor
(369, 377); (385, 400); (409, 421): -0.091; 120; 151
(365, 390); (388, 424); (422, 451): 0.016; 128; 179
